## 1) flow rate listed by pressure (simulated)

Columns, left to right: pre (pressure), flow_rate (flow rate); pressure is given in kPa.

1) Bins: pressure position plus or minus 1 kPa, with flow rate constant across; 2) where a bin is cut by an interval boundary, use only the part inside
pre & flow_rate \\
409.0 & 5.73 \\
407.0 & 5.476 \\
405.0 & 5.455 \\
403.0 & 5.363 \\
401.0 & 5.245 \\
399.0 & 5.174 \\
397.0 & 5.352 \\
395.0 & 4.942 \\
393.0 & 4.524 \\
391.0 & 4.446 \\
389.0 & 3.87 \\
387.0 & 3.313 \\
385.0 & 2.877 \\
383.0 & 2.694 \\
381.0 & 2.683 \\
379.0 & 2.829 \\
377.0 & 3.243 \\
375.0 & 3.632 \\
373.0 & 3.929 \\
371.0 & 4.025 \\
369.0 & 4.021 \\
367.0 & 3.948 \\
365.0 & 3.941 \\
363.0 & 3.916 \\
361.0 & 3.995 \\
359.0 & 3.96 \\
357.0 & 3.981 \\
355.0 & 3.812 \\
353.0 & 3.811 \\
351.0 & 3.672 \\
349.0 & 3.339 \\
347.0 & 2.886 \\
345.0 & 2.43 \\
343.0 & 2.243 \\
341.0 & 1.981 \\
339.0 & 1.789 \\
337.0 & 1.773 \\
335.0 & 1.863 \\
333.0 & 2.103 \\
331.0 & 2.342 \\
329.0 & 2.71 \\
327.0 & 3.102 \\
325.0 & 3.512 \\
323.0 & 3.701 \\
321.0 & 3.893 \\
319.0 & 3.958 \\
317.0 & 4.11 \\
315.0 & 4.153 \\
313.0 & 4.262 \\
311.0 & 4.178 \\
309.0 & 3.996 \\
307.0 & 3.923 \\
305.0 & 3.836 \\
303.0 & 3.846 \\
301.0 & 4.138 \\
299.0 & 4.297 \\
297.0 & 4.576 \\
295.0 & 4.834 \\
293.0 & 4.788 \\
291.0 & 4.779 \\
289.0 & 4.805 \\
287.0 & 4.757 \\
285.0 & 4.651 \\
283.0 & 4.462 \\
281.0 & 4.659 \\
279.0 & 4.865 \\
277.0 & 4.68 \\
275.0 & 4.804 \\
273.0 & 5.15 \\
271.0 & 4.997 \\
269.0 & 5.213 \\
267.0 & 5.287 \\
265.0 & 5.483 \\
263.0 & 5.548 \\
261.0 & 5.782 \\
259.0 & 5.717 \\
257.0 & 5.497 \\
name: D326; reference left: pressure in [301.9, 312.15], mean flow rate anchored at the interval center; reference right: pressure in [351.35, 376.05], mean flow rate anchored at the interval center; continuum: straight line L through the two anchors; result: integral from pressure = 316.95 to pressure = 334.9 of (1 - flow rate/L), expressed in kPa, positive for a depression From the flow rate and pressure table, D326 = 3.6 kPa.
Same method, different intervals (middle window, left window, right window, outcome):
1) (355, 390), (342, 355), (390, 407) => 3.5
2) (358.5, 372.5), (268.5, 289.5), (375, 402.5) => 0.6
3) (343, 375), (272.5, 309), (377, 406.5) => 4.7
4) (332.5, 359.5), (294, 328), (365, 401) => 7.7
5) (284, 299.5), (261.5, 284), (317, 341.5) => -1.5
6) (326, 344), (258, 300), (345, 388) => 8.2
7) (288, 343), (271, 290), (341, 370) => 8.6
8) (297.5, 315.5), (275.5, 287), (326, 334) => -2.6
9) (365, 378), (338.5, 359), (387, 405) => 0.3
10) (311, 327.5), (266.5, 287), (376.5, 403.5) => 2.4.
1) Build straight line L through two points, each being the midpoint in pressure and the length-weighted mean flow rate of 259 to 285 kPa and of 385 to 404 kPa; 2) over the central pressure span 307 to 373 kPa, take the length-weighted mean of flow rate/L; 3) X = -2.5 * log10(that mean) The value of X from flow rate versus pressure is 0.39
